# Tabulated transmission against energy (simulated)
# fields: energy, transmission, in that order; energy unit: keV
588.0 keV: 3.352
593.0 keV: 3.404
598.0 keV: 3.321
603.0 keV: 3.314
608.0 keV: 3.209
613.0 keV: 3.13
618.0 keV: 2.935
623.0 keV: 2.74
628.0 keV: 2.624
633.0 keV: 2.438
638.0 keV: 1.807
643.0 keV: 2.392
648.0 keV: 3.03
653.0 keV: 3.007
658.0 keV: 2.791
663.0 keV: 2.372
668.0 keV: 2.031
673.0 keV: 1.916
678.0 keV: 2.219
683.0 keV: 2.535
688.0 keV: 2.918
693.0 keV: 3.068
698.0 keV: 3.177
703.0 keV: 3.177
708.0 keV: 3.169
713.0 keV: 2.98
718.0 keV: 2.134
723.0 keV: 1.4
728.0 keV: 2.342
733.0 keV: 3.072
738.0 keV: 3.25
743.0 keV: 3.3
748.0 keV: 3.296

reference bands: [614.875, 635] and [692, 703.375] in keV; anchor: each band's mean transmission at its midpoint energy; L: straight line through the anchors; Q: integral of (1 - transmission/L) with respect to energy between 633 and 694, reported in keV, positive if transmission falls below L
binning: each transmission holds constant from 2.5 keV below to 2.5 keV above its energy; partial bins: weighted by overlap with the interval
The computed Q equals 9.3 keV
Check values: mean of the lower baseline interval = 2.7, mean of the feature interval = 2.49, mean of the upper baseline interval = 3.14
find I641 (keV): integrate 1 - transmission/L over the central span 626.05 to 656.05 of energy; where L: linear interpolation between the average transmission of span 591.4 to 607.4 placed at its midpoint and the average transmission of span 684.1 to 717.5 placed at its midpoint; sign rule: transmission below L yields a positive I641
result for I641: 6.0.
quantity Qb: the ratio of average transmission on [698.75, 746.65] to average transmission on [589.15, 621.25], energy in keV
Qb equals 0.9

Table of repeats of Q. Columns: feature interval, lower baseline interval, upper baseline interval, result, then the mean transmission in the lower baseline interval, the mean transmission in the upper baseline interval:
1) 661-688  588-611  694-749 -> 6.6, 3.31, 2.84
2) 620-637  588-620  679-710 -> 3.3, 3.23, 2.97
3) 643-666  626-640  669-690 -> -4.1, 2.29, 2.36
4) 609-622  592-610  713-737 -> 0.7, 3.31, 2.38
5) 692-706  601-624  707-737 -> -2.7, 3.08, 2.52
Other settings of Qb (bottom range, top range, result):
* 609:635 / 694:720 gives 1.05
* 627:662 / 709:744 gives 1.02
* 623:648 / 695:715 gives 1.29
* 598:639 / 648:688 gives 0.87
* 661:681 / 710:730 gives 1.04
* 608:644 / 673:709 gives 1.07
